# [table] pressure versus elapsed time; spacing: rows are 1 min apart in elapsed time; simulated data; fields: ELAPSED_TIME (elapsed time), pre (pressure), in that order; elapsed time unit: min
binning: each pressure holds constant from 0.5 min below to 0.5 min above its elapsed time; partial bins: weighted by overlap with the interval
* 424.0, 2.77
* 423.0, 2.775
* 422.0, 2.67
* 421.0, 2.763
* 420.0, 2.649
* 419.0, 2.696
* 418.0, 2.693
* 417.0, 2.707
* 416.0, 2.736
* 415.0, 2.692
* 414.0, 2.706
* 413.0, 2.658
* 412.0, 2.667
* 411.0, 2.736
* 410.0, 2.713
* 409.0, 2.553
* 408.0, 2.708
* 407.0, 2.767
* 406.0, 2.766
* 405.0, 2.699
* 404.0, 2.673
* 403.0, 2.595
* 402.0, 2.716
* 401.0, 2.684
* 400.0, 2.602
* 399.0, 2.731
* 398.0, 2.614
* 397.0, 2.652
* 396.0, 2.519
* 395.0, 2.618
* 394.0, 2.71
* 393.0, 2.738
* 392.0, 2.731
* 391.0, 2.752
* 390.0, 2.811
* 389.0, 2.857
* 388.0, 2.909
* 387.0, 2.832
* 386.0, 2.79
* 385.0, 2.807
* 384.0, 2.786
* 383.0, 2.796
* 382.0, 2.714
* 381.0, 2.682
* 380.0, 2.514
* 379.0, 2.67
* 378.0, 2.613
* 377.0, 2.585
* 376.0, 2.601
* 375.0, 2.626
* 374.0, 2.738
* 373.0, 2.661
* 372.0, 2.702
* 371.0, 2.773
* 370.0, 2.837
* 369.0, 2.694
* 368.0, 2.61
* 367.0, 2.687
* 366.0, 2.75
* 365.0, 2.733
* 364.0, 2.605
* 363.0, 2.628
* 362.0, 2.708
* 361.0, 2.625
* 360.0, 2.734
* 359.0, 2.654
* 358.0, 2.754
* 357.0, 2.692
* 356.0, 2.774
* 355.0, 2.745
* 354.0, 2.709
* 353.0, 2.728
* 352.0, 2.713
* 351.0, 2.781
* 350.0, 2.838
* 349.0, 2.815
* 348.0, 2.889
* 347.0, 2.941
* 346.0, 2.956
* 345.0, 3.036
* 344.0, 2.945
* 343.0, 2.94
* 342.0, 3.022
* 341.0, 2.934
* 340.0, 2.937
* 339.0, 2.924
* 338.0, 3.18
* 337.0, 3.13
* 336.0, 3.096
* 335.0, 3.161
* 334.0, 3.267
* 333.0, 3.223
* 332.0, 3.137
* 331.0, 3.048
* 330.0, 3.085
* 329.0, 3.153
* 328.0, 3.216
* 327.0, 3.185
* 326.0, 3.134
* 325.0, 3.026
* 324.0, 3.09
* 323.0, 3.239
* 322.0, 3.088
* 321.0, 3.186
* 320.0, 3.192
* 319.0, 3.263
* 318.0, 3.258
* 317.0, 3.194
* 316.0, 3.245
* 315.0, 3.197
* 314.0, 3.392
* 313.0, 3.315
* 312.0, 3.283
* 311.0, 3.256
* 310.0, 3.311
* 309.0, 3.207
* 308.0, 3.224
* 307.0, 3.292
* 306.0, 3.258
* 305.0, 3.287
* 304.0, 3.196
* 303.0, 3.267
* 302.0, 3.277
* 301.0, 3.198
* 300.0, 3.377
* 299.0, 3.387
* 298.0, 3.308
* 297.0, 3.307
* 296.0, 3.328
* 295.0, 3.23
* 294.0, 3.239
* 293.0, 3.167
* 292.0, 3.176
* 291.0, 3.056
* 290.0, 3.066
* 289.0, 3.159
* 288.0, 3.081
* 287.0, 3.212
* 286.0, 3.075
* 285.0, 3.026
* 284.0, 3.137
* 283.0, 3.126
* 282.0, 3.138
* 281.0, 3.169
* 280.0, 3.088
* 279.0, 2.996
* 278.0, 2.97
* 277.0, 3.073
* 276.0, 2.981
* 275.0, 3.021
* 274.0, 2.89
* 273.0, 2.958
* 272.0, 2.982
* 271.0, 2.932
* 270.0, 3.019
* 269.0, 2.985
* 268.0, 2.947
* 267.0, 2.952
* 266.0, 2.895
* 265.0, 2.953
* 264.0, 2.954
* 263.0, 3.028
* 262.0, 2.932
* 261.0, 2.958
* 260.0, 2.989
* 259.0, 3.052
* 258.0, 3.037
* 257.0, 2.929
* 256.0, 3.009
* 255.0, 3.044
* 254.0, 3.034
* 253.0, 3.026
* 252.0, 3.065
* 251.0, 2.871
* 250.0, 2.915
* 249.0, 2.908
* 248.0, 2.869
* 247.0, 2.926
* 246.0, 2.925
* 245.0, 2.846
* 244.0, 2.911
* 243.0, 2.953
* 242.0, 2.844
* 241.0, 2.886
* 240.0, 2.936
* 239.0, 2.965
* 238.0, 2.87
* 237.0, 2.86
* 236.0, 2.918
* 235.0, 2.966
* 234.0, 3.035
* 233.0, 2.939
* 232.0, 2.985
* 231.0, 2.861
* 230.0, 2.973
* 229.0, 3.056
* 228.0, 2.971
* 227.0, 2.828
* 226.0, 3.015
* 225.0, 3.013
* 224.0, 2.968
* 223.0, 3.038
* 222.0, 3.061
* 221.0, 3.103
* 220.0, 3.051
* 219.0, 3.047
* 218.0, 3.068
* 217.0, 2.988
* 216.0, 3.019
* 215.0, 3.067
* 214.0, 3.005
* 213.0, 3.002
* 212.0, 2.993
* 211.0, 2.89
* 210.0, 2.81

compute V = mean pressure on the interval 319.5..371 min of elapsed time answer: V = 2.92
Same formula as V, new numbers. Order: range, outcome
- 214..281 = 2.97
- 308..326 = 3.22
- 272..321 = 3.18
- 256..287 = 3.01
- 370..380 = 2.66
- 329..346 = 3.07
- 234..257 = 2.94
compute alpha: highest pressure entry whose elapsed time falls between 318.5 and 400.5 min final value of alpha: 3.267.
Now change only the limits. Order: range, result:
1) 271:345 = 3.392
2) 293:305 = 3.387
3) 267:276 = 3.021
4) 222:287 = 3.212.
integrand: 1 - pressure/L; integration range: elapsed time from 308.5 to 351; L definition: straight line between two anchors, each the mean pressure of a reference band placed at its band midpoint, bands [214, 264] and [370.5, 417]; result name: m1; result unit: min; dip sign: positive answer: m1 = -4.5 min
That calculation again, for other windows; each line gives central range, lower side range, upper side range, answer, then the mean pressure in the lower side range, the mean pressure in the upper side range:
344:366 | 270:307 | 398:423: 1.0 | 3.14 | 2.69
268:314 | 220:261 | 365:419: -4.5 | 2.96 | 2.7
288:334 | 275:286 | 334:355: -3.2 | 3.07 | 2.94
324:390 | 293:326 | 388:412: 2.5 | 3.24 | 2.7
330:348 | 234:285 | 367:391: -1.5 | 2.97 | 2.72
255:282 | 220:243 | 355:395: -0.9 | 2.96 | 2.71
